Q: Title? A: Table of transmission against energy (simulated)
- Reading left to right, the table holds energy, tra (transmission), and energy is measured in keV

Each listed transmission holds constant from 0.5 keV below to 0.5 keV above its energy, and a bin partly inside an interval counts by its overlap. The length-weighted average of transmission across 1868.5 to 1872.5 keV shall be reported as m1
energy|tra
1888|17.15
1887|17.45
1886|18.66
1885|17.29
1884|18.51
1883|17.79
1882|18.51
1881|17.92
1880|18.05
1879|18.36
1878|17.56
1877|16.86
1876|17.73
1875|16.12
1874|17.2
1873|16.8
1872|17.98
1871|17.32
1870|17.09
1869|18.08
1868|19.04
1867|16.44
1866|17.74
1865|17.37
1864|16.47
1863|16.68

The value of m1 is 17.6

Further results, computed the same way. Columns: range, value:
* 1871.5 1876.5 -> 17.2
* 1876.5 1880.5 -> 17.7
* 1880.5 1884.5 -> 18.2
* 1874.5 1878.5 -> 17.1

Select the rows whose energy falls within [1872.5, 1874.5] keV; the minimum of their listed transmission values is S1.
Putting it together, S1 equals 16.8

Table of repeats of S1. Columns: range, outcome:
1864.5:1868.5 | 16.44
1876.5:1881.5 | 16.86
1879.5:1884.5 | 17.79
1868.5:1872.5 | 17.09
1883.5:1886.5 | 17.29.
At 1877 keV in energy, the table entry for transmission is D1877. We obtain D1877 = 16.86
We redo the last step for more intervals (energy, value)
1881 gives 17.92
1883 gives 17.79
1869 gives 18.08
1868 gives 19.04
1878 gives 17.56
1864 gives 16.47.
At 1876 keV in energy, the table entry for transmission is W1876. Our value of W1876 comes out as 17.73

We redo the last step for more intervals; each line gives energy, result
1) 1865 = 17.37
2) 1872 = 17.98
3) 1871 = 17.32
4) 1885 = 17.29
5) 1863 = 16.68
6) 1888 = 17.15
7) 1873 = 16.8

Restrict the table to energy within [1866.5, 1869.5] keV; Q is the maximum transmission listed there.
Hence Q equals 19.04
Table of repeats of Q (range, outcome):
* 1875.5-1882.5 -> 18.51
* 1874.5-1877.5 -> 17.73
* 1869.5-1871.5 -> 17.32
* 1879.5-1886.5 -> 18.66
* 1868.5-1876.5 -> 18.08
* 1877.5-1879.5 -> 18.36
